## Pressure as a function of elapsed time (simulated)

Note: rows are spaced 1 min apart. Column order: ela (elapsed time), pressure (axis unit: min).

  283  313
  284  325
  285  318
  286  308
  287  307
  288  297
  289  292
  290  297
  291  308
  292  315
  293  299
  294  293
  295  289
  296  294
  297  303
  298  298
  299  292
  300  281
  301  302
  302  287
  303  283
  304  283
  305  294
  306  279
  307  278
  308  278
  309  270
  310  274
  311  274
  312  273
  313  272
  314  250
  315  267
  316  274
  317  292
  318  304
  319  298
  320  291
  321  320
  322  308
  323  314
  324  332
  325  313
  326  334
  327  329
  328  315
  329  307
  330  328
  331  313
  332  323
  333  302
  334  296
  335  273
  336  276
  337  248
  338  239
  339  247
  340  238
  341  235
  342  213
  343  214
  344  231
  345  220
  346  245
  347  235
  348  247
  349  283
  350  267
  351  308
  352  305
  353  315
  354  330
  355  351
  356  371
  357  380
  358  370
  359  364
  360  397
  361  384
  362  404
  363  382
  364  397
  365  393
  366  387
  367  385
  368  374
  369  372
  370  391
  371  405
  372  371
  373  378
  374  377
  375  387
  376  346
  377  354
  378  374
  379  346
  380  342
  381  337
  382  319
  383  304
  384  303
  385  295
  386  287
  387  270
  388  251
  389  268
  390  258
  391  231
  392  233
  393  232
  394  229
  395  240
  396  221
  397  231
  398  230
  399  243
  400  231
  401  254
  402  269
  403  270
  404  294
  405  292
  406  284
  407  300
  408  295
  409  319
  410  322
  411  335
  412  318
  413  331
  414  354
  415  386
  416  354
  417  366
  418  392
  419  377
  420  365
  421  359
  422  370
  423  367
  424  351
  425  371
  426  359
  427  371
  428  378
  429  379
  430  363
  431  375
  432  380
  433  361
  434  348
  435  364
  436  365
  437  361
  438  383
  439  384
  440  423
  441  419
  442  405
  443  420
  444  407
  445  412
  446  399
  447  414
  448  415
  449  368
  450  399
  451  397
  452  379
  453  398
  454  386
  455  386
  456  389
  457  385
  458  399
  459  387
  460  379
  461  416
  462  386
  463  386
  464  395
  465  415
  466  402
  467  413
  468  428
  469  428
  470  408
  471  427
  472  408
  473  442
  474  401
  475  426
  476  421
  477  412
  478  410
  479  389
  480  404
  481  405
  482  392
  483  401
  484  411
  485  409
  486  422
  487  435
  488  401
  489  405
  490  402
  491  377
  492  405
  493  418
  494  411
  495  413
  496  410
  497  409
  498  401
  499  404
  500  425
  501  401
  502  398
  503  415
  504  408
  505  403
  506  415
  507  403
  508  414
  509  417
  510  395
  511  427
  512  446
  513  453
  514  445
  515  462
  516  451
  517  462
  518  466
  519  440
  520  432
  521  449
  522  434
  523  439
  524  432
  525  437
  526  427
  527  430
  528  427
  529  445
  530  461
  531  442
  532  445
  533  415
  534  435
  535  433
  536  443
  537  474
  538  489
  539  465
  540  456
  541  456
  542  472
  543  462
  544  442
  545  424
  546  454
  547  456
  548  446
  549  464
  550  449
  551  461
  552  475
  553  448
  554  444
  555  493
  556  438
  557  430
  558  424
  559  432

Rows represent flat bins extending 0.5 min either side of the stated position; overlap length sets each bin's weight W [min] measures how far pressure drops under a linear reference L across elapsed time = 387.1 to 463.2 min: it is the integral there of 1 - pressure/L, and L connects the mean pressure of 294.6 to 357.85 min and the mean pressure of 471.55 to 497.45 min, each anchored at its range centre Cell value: 4.7 min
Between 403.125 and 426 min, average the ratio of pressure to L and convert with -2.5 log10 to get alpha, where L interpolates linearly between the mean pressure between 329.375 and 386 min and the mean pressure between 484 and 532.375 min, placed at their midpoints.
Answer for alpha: 0.06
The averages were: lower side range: 322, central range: 340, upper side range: 424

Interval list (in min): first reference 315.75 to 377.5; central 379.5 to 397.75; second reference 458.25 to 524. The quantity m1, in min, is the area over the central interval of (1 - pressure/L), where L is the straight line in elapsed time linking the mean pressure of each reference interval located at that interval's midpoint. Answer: 4.1 min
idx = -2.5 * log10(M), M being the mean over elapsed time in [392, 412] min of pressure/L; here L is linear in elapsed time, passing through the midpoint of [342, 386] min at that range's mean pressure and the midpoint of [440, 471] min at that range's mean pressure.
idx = 0.33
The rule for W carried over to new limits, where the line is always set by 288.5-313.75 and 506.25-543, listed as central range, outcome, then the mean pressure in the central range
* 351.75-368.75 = -2.17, 371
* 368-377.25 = -1.07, 376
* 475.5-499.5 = 0.55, 407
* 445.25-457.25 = -0.06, 393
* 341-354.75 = 2.46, 263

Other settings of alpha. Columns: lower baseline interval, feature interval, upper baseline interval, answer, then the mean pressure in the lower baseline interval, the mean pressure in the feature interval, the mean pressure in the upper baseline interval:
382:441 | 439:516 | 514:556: -0.06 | 319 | 409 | 449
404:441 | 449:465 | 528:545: -0.02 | 356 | 391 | 451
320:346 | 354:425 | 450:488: 0.01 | 282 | 328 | 405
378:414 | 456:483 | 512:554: -0.10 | 282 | 406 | 449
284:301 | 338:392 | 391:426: -0.06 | 300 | 320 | 305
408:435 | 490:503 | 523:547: 0.03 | 359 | 406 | 446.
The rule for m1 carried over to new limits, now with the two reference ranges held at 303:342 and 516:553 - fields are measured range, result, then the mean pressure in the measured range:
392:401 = 2.9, 233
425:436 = 0.0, 368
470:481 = -0.3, 413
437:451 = -0.8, 402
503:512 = 0.3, 412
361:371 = -2.1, 388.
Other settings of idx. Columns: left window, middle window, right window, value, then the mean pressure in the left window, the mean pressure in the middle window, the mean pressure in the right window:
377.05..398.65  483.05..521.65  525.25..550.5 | -0.03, 278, 420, 448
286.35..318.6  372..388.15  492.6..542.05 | 0.02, 288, 332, 433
